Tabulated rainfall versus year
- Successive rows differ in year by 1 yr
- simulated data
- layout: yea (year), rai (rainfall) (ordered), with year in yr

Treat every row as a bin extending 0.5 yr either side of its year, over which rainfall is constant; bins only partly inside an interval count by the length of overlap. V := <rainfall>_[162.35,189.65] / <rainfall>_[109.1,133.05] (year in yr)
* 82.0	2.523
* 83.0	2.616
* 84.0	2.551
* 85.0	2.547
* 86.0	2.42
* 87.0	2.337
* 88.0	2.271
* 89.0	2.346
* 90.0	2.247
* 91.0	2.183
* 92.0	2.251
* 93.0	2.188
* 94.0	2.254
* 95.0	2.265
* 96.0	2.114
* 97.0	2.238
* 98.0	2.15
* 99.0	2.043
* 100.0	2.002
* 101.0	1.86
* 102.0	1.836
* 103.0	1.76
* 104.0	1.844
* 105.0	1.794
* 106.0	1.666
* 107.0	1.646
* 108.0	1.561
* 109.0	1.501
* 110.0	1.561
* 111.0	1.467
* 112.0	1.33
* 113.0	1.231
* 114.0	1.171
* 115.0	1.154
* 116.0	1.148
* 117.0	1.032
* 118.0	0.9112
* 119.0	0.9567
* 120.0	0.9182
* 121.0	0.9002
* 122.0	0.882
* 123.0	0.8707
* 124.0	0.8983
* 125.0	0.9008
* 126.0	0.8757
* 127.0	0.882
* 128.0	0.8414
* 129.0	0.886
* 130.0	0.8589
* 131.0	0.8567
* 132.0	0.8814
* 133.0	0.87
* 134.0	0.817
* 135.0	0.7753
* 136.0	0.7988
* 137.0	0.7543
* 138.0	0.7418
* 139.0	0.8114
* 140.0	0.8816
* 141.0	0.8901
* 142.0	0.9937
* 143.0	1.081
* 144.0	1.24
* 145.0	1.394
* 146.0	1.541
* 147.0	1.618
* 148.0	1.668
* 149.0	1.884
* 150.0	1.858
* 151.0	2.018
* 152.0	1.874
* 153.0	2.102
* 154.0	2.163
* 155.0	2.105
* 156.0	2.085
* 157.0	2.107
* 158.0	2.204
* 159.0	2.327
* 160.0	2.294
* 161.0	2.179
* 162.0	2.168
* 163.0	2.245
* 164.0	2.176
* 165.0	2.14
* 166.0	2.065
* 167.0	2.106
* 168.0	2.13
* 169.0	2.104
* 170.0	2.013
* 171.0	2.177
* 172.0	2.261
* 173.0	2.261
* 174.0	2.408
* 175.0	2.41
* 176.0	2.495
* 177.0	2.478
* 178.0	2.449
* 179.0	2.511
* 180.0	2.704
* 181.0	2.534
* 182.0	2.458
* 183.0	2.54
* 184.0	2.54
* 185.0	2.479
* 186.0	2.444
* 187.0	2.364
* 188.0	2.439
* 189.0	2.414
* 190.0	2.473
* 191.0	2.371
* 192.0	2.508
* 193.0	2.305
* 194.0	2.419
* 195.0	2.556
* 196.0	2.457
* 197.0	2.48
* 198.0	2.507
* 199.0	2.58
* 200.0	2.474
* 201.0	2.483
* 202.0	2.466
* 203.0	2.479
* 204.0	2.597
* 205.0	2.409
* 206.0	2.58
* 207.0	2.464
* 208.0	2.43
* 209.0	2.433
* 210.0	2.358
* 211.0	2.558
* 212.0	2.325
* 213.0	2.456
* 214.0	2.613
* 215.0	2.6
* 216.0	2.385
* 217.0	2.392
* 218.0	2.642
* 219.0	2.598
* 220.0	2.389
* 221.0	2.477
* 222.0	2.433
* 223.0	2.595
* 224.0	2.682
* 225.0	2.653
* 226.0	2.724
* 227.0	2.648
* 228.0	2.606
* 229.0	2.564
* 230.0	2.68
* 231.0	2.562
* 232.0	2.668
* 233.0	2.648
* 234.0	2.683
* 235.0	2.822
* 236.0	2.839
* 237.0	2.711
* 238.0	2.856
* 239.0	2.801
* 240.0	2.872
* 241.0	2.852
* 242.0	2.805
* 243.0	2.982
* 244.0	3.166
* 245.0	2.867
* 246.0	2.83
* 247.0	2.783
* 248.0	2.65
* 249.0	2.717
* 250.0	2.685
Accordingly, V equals 2.29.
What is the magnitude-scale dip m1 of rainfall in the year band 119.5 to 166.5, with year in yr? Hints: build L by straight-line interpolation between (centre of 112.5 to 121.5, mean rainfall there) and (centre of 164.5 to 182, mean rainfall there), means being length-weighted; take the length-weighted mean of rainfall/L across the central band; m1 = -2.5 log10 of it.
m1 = 0.20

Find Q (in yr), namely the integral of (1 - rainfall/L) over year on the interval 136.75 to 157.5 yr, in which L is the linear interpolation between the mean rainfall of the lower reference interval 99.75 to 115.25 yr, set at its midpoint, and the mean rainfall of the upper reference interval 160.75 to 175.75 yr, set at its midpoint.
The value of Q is 4.9 yr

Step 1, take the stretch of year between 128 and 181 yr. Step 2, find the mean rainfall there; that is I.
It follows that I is 1.75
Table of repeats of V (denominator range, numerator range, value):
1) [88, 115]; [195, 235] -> 1.36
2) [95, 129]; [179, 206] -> 1.78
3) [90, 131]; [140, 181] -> 1.37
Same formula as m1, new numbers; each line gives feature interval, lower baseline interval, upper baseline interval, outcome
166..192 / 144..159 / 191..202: -0.062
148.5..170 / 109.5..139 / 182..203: -0.215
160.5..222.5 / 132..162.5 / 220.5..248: -0.137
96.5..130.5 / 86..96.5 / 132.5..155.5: 0.384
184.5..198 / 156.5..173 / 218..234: -0.039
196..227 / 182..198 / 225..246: 0.039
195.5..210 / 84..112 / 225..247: 0.043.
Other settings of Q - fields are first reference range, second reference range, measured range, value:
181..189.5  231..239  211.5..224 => 0.7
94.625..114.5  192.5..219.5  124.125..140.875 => 9.5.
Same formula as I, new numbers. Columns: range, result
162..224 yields 2.42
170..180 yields 2.38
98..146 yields 1.18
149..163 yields 2.11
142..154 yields 1.65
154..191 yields 2.31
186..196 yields 2.43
